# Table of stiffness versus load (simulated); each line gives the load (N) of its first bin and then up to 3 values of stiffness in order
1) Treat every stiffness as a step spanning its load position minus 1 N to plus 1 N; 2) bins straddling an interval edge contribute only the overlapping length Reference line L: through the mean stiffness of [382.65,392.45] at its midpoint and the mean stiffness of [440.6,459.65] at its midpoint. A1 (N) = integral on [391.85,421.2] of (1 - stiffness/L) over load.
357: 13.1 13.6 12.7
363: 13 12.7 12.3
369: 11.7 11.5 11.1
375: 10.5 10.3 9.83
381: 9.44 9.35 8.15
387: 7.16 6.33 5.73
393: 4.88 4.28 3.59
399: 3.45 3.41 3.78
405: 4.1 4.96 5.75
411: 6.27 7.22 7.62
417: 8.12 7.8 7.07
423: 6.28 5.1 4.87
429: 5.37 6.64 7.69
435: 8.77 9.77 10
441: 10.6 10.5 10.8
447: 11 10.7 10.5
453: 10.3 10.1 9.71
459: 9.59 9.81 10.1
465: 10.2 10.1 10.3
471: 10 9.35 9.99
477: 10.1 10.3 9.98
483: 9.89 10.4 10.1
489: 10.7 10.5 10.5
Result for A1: 9.8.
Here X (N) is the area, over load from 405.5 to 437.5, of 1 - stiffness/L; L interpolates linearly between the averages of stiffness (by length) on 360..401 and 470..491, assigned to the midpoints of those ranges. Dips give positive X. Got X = 8.9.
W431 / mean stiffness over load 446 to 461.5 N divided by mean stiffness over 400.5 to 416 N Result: 1.9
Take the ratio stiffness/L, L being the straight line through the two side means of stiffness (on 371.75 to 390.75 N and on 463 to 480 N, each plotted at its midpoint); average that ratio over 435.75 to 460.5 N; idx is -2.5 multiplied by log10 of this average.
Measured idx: -0.05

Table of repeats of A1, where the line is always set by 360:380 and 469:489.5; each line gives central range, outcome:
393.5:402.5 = 6.0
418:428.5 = 4.5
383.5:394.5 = 4.7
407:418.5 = 4.3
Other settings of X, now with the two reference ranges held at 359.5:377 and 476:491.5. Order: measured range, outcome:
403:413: 5.3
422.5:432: 4.7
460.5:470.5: 0.4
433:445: 1.2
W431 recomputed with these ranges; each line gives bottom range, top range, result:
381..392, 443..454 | 1.41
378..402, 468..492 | 1.61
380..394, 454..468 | 1.36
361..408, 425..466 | 1.16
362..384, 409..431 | 0.59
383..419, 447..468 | 1.77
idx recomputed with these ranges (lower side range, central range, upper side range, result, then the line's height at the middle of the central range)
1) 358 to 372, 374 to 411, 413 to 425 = 0.49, 9.79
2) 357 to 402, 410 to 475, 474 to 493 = 0.11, 9.73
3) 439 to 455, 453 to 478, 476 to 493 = 0.05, 10.4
